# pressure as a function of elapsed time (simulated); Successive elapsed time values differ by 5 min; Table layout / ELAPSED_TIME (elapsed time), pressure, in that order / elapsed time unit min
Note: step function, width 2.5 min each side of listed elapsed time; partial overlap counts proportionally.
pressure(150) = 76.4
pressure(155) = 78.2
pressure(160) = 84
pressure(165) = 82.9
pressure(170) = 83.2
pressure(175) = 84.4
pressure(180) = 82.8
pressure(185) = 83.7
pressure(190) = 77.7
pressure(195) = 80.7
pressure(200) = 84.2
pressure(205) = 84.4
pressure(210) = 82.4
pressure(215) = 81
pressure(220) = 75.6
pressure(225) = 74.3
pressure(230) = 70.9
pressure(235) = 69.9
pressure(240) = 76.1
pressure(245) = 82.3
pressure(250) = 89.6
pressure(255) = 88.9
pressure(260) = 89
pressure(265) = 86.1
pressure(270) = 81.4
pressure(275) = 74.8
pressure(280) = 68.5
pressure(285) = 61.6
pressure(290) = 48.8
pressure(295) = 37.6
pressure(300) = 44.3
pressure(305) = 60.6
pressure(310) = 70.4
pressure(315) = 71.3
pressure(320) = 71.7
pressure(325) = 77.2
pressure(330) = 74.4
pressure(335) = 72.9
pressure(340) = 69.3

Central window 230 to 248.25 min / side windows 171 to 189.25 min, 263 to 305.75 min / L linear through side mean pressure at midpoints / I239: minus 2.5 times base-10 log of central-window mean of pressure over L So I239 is -0.07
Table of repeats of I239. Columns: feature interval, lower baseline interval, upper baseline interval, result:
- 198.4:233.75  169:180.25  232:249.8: 0.02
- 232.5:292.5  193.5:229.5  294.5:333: -0.06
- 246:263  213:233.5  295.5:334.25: -0.22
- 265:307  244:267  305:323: 0.27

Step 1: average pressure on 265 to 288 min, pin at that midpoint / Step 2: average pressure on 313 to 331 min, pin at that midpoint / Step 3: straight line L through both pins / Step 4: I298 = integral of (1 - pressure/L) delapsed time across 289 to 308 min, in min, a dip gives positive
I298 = 6.4 min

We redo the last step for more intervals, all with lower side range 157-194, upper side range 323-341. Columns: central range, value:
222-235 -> 1.2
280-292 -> 2.8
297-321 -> 3.9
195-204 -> -0.2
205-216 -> -0.3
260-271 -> -1.1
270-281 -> 0.4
